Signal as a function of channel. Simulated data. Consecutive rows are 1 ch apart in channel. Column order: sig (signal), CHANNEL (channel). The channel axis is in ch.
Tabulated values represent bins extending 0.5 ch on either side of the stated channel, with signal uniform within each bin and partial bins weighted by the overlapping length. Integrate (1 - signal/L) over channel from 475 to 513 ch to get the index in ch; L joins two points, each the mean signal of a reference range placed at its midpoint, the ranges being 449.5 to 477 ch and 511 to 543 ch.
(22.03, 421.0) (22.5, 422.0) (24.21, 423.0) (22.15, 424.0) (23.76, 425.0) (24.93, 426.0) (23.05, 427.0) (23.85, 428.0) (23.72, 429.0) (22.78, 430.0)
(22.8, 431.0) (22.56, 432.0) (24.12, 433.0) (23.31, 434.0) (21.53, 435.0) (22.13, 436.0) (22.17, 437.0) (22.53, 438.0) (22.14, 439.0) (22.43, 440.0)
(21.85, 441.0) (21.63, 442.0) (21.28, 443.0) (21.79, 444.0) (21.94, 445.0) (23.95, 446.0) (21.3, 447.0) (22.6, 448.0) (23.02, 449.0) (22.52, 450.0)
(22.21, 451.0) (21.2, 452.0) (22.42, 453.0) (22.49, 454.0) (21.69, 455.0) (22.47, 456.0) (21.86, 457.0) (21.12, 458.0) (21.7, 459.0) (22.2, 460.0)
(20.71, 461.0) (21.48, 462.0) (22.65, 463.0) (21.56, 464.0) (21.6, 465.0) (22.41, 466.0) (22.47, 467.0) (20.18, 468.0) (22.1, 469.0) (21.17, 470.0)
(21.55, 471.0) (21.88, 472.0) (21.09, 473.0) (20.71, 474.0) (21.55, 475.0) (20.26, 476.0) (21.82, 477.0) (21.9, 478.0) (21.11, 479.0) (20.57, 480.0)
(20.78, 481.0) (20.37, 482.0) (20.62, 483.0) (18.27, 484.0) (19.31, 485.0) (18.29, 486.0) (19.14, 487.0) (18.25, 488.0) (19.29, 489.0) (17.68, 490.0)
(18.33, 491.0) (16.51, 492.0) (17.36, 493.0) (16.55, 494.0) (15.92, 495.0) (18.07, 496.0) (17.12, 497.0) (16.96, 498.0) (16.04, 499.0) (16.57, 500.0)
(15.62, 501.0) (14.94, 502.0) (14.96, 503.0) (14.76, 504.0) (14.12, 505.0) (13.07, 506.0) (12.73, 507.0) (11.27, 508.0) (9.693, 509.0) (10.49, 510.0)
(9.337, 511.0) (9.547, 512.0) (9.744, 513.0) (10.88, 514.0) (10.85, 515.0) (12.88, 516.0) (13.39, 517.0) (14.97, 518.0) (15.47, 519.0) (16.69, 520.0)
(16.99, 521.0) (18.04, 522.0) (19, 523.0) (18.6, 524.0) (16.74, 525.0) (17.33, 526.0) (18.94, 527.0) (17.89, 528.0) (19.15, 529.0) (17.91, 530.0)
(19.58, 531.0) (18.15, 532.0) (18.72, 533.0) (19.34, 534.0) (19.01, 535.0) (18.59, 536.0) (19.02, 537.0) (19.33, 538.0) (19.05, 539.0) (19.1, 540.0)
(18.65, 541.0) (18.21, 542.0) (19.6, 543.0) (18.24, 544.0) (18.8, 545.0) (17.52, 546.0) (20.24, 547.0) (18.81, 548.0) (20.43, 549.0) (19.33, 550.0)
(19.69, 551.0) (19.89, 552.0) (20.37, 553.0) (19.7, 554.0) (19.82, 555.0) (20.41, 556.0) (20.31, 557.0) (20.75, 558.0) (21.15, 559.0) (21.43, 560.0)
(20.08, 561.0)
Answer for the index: 5.4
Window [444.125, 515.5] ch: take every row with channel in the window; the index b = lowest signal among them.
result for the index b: 9.337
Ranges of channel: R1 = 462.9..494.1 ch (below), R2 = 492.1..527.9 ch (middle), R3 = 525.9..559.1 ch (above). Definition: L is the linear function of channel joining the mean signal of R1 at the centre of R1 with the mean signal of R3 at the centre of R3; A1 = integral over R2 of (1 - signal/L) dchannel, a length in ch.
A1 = 9.0 ch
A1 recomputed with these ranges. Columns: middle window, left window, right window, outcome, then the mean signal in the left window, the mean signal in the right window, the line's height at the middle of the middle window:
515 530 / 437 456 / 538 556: 2.5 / 22.2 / 19.3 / 20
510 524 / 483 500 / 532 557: 3.6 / 17.7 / 19.2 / 18.5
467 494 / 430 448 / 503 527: -3.4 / 22.3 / 13.9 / 17.7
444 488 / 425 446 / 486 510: -4.8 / 22.7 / 15.8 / 19.3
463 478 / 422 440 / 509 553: -0.6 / 23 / 17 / 20.6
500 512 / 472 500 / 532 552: 3.9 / 19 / 19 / 19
